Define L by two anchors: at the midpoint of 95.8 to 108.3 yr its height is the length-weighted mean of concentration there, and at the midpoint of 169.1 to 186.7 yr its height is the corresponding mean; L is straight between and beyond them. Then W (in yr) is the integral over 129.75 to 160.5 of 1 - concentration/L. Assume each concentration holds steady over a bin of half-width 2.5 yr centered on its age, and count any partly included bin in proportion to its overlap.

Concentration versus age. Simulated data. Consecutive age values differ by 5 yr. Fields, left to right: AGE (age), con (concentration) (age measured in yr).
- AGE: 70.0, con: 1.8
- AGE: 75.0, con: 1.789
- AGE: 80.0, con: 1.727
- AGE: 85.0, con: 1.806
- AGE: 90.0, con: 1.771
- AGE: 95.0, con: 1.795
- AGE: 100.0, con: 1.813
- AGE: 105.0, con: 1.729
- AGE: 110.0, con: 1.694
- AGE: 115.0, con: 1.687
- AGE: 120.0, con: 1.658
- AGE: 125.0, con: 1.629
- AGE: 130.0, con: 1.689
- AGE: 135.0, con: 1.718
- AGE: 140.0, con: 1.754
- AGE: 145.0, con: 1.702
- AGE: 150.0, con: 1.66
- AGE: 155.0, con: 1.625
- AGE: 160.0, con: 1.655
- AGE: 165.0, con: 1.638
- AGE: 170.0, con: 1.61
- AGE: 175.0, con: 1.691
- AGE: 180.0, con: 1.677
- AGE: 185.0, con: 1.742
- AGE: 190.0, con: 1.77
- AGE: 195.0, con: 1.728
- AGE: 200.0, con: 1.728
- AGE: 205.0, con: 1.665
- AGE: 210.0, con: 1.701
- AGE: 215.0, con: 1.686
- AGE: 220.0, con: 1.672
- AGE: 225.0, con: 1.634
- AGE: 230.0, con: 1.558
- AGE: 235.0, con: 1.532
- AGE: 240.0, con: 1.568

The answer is 0.6 yr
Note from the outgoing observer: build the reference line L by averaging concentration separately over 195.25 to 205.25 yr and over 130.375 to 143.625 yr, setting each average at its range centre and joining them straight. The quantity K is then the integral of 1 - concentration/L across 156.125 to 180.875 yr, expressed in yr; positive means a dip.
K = 1.0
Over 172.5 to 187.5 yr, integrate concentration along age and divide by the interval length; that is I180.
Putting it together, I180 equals 1.7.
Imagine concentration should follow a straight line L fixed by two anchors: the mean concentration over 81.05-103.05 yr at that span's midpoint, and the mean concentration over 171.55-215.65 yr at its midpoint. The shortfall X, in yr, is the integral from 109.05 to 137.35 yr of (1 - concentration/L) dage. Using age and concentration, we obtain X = 1.4 yr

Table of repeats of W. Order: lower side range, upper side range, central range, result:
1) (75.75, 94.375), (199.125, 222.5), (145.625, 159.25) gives 0.6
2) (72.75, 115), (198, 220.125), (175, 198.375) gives -0.3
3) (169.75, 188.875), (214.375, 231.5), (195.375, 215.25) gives -0.5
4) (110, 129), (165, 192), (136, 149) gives -0.3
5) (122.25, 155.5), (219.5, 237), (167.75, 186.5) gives -0.4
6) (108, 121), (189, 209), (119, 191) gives 0.8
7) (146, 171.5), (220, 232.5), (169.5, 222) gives -2.4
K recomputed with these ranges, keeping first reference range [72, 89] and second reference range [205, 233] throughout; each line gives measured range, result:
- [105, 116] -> 0.3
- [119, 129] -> 0.5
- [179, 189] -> -0.3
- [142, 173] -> 1.0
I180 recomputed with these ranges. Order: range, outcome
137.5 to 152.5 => 1.71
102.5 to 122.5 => 1.69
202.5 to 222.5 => 1.68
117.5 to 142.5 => 1.69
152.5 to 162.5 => 1.64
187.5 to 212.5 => 1.72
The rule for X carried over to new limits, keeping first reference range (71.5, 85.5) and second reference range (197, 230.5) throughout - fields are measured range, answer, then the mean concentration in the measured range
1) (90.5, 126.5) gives 0.6 yr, 1.72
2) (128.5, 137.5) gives 0.1 yr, 1.71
